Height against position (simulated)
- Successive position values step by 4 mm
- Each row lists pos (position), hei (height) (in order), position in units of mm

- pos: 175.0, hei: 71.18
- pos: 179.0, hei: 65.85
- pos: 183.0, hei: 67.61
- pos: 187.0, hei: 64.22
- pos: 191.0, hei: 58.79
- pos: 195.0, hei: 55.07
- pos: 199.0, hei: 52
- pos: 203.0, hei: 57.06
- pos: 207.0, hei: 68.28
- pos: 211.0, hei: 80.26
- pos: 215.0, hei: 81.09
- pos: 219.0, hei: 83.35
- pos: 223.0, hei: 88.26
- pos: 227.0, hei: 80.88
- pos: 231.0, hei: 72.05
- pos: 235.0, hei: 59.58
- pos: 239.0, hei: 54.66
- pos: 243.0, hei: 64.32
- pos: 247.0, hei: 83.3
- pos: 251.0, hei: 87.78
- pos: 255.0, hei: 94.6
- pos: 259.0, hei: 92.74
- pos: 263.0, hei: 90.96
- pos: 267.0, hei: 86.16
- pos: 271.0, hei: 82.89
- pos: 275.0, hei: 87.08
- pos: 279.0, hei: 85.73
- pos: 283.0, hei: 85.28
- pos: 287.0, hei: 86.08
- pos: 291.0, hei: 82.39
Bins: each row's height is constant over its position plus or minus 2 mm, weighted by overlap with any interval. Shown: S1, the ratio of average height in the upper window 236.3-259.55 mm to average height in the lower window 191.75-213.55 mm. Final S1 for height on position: 1.24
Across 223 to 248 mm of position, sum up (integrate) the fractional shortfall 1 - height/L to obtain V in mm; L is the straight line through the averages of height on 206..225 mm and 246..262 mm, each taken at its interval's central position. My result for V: 4.5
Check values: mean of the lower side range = 80.9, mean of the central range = 70.1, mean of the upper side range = 90.1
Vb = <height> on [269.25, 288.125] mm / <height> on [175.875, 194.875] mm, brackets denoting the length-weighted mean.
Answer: 1.3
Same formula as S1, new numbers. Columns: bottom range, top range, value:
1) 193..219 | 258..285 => 1.30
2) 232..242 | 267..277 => 1.44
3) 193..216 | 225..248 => 1.05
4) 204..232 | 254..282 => 1.12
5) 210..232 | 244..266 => 1.09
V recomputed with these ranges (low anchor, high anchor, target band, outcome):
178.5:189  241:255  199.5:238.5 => 0.6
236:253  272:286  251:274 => -3.0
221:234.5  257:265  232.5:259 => 3.3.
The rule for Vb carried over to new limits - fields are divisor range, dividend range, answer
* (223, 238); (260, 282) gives 1.20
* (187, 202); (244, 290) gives 1.54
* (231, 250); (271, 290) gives 1.27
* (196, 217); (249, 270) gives 1.34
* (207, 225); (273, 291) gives 1.05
